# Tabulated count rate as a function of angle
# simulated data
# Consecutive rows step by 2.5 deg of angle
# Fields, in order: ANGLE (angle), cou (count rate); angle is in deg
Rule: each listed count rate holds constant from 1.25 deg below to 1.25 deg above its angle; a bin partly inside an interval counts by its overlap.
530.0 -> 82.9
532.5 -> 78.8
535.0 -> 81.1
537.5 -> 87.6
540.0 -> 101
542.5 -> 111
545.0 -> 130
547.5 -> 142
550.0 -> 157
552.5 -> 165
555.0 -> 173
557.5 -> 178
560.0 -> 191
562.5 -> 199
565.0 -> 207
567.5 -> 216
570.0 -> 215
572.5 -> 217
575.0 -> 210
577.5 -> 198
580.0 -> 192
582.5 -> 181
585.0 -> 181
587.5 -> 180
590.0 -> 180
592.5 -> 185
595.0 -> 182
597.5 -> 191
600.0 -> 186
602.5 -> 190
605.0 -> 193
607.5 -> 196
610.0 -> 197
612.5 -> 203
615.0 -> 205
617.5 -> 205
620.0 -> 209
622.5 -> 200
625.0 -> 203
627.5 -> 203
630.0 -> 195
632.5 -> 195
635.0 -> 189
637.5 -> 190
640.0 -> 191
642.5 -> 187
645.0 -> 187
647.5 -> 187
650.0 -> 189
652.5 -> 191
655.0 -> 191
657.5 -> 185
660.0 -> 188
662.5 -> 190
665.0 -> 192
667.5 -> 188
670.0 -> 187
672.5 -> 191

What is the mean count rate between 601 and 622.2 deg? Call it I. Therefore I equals 200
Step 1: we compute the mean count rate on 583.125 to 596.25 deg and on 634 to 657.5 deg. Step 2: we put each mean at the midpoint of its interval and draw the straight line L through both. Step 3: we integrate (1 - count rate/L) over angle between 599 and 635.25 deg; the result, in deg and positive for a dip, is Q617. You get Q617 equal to -2.6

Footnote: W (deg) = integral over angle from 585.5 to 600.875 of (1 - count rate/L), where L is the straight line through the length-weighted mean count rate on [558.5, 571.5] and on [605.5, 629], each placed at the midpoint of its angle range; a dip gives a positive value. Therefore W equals 1.5 deg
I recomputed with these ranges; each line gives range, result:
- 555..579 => 202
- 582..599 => 183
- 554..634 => 196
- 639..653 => 188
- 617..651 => 195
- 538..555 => 135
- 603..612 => 196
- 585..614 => 189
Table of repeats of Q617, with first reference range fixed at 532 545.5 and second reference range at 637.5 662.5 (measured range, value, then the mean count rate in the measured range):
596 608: -3.3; 191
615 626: -2.7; 204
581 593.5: -4.0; 182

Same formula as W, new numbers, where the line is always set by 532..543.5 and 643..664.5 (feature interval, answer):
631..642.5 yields -1.1 deg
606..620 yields -4.2 deg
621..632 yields -2.3 deg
